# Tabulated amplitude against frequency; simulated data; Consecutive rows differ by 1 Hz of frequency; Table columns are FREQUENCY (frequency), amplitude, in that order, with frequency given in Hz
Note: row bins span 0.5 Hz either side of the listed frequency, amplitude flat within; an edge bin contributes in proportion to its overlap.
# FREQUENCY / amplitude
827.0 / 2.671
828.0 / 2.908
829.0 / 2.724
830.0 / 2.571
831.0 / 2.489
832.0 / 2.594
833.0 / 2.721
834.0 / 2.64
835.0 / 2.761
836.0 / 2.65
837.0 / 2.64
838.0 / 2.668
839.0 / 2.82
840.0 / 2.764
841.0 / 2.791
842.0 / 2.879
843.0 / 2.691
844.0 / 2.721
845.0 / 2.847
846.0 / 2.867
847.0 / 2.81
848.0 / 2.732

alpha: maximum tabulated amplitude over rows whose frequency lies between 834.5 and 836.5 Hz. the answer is 2.761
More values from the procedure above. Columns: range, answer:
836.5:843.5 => 2.879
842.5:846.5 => 2.867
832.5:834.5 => 2.721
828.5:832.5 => 2.724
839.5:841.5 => 2.791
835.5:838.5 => 2.668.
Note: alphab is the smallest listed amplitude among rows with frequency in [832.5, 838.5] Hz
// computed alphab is 2.64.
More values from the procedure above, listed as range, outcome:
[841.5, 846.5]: 2.691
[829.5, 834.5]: 2.489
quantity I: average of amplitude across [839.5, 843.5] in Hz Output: 2.78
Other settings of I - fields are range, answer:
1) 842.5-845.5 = 2.75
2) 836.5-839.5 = 2.71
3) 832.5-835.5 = 2.71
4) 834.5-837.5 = 2.68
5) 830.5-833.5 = 2.6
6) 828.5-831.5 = 2.59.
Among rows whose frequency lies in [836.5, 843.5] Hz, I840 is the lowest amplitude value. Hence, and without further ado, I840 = 2.64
